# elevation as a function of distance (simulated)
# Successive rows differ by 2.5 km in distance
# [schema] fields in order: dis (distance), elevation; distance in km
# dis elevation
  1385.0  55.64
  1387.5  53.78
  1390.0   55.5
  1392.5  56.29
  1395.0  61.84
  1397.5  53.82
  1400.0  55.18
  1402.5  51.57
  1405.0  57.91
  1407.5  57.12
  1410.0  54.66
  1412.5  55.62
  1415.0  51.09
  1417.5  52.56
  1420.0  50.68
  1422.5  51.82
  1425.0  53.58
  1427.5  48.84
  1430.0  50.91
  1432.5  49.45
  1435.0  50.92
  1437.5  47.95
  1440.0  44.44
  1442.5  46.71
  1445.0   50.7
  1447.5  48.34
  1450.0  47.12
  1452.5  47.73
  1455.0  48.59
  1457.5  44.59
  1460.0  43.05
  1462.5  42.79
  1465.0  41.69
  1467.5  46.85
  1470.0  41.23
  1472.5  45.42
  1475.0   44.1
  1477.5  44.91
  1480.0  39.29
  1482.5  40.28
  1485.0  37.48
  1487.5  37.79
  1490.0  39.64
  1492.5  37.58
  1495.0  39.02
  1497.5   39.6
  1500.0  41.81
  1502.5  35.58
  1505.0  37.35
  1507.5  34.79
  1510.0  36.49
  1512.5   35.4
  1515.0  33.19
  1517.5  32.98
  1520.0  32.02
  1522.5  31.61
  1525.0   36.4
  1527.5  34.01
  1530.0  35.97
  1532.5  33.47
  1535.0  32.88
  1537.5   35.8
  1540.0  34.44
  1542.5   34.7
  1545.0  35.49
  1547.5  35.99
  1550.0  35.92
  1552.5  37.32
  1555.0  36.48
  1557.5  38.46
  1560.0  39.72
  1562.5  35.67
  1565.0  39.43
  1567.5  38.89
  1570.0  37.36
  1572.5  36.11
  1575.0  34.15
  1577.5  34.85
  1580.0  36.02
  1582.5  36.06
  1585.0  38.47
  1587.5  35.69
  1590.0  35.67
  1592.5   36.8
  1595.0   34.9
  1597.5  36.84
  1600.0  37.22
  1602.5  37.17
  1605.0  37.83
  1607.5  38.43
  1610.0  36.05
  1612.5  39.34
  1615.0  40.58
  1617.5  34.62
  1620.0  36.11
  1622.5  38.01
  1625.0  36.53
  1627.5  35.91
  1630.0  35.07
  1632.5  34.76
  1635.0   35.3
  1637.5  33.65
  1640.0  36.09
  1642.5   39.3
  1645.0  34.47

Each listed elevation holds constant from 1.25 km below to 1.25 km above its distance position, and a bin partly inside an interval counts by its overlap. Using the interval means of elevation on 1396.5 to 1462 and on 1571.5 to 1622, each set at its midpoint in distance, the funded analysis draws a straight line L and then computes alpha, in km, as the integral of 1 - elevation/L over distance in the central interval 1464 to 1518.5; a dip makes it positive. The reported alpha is 7.5 km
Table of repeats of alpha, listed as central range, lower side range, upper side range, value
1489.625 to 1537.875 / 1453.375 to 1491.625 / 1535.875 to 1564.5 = 4.4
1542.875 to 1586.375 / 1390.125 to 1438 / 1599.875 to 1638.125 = 4.6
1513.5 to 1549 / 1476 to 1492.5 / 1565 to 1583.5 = 3.5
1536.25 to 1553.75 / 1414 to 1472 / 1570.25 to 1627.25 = 2.1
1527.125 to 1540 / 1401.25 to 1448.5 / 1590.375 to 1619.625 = 2.5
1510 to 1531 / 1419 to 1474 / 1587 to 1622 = 4.2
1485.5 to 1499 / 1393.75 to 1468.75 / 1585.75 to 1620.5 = 2.0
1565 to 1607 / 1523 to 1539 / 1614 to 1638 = -1.4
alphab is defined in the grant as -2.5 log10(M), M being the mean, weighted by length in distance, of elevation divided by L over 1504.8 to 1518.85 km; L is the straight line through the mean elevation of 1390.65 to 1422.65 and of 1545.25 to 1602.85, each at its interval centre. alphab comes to 0.24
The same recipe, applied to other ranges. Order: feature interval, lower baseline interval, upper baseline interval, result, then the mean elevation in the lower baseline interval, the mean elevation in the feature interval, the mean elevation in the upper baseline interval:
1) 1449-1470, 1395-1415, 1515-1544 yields 0.023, 55.3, 45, 34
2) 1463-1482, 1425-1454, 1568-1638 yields 0.073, 48.7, 43.2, 36.5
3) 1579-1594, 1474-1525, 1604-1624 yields 0.034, 37.5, 36.4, 37.6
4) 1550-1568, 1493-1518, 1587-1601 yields -0.041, 36.8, 37.8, 36.2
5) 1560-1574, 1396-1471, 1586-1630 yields 0.063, 49.7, 37.6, 36.9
